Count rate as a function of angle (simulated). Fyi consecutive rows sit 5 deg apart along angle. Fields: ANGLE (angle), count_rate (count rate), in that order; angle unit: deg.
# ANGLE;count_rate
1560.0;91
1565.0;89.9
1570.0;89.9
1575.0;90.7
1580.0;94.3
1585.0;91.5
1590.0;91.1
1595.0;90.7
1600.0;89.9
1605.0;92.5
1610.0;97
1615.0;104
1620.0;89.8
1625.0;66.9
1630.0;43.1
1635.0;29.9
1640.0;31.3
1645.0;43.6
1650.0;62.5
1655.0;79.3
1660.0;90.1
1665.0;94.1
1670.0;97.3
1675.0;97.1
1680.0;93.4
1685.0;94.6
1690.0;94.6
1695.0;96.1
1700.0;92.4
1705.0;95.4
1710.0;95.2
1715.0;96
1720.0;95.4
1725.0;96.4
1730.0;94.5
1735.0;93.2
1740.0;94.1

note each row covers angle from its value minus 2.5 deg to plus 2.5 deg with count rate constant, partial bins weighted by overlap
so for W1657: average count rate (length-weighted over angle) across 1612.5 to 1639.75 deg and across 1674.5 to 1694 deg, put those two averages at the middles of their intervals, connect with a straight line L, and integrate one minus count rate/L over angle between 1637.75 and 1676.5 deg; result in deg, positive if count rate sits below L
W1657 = 3.65 deg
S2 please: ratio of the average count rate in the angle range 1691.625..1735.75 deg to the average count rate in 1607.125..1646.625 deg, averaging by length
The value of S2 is 1.49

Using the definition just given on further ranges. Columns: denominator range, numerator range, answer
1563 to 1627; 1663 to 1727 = 1.05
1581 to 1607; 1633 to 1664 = 0.64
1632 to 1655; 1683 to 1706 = 2.06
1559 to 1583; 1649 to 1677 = 0.96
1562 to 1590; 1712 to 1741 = 1.04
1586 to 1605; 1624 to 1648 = 0.46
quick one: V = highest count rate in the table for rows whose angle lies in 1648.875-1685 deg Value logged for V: 97.3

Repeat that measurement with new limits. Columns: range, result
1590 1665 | 104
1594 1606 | 92.5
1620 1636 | 89.8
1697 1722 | 96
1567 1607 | 94.3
